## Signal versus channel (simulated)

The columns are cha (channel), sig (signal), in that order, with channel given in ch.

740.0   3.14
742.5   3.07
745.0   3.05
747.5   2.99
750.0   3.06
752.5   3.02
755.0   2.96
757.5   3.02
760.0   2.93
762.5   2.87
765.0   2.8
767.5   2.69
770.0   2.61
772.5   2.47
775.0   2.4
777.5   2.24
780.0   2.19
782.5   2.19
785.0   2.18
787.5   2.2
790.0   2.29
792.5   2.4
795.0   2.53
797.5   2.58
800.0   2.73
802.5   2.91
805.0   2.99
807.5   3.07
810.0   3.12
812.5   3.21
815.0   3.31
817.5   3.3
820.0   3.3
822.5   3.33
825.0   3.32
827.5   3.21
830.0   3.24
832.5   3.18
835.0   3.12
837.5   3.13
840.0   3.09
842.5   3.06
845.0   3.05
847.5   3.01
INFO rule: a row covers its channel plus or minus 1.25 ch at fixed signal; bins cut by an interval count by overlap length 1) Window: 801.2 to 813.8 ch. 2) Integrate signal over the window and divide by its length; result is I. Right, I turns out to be 3.06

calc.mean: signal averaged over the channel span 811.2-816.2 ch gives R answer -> 3.26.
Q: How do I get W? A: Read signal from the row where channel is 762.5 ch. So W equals 2.87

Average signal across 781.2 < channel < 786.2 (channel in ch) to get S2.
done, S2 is 2.19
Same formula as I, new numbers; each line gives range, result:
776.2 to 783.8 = 2.21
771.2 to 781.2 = 2.33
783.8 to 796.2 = 2.32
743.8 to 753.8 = 3.03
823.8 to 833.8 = 3.24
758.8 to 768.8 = 2.82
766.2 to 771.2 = 2.65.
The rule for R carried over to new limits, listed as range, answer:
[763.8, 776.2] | 2.59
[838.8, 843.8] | 3.07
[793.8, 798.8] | 2.56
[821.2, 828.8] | 3.29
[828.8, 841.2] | 3.15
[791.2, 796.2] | 2.46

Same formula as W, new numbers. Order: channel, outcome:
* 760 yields 2.93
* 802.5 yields 2.91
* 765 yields 2.8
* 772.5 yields 2.47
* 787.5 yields 2.2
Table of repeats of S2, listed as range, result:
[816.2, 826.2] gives 3.31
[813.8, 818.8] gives 3.3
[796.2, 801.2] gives 2.65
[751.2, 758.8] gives 3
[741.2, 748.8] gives 3.04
